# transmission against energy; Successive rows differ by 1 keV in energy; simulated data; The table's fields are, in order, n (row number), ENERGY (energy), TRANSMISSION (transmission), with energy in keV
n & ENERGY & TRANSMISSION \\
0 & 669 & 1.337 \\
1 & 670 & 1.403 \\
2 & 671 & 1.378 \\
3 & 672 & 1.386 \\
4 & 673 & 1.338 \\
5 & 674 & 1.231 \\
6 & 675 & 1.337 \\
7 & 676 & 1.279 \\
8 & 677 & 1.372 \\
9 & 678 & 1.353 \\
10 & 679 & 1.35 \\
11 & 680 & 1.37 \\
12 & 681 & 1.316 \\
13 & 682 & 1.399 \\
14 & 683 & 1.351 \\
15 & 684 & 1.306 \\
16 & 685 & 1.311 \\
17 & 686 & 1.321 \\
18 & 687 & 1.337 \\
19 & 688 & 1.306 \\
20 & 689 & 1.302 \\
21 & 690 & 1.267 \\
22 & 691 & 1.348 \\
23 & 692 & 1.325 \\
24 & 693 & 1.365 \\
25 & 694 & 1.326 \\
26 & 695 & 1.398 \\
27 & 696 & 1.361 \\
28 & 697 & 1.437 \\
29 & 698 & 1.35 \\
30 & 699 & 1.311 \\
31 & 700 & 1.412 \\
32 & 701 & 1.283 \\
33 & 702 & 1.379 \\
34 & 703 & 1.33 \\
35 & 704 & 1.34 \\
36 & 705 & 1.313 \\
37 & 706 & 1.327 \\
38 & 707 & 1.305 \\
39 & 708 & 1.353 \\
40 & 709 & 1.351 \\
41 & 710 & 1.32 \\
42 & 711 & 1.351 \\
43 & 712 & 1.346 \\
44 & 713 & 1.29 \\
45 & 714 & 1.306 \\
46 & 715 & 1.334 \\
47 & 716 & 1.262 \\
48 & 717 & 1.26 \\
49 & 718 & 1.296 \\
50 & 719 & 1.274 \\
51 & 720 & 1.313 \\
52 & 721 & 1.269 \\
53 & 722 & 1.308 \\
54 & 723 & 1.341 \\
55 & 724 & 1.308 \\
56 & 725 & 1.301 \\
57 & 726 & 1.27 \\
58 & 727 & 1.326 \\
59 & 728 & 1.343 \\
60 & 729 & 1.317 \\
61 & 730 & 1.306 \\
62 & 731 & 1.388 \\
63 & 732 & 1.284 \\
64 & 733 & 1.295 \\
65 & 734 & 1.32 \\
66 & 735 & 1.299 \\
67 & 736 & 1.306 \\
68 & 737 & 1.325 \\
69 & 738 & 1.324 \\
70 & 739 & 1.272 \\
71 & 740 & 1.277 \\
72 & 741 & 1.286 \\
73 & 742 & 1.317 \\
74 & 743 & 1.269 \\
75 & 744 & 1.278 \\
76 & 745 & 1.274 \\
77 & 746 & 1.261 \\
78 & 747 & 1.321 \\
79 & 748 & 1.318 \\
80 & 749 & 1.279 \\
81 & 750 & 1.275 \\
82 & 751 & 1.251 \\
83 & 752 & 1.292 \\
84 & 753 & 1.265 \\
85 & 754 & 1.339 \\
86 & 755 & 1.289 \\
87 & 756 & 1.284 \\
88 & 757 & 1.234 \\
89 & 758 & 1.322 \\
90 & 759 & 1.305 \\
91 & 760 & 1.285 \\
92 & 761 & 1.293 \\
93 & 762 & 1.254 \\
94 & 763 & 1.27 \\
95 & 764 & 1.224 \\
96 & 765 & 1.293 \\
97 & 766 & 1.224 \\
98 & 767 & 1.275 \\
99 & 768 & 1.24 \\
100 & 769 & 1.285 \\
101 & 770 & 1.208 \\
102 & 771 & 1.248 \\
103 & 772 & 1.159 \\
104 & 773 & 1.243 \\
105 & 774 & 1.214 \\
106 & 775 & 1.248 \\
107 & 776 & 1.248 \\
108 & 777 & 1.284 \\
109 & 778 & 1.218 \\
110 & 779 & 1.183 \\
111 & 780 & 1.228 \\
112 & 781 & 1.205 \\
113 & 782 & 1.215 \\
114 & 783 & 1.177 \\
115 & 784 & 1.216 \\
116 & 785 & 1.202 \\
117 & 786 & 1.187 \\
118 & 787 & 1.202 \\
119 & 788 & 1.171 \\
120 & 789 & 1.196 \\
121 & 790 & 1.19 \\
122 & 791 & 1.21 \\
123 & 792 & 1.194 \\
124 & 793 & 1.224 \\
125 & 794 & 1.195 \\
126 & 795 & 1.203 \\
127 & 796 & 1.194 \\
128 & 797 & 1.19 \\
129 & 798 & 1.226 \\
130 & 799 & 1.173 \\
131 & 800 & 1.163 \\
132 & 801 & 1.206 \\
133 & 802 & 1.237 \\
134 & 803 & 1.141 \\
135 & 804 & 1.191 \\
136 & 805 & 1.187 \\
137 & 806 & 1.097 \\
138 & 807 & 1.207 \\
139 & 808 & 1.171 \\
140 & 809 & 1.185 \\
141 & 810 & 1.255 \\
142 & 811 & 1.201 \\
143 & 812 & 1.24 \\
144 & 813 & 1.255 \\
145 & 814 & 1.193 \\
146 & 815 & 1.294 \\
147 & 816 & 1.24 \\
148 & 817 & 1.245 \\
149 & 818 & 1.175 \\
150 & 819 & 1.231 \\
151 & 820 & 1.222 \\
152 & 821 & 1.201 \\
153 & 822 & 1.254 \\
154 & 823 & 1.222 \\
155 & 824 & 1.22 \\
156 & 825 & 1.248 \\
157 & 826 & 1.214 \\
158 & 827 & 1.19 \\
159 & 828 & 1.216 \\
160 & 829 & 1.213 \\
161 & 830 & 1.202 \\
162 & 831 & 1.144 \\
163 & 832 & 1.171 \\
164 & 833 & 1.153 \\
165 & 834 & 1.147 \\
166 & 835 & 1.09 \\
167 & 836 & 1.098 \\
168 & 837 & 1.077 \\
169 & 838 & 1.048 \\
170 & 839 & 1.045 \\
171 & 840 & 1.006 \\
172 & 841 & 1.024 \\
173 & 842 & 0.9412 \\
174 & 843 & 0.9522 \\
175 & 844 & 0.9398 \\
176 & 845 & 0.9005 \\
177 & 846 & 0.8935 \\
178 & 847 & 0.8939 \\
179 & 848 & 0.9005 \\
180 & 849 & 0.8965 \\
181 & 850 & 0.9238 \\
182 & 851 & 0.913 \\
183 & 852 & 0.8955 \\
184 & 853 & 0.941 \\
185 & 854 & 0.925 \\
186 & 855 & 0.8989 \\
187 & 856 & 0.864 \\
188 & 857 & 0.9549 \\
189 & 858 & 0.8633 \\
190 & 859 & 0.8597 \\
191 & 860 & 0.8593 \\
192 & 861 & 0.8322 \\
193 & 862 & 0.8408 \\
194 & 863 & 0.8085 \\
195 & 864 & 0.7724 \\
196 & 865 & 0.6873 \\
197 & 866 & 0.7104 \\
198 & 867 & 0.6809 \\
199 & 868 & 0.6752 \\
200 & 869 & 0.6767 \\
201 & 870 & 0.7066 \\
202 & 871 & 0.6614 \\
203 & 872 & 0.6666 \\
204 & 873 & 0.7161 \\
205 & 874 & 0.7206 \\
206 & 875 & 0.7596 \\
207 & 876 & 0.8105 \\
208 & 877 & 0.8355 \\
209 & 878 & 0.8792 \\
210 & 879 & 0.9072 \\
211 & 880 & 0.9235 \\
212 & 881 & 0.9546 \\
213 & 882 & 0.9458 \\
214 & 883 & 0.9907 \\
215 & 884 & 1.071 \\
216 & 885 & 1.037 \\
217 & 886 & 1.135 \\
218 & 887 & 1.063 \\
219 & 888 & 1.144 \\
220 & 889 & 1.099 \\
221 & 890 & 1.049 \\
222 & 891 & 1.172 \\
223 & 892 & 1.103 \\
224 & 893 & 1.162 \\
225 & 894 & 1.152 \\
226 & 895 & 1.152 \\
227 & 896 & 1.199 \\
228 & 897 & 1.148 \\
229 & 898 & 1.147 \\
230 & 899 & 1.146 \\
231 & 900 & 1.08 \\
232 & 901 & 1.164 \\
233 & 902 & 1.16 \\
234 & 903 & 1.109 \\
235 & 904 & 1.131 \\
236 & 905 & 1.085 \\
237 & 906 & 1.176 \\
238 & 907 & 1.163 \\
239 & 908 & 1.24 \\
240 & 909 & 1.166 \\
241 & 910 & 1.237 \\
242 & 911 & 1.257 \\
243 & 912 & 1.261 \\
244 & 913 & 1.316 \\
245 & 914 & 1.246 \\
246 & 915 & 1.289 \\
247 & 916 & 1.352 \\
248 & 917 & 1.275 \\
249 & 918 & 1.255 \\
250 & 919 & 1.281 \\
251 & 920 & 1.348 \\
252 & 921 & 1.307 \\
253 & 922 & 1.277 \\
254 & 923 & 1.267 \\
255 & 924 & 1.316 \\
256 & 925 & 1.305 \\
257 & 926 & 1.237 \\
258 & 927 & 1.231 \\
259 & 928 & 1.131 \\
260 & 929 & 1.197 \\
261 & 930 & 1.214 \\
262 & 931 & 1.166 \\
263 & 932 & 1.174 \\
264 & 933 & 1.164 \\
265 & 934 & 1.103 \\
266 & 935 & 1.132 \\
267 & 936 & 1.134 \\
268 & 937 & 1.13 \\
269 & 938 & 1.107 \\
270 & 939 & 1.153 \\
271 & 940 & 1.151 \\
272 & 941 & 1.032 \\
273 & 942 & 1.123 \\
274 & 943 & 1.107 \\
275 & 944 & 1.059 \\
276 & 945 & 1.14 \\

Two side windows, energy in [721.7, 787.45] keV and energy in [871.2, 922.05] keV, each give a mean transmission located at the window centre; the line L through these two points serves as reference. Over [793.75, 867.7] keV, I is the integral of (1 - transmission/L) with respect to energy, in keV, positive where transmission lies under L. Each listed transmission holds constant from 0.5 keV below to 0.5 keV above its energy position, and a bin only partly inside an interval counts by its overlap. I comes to 7.0 keV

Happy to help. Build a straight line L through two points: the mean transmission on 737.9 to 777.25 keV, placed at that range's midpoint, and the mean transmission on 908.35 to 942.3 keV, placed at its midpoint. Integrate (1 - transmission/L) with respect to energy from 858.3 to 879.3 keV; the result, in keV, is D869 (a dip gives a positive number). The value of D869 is 8.0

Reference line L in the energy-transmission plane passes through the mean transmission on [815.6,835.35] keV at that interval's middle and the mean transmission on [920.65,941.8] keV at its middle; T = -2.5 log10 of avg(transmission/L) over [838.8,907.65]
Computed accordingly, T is 0.25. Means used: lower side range 1.2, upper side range 1.19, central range 0.95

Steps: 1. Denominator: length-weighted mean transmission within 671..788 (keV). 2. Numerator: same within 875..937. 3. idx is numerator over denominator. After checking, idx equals 0.89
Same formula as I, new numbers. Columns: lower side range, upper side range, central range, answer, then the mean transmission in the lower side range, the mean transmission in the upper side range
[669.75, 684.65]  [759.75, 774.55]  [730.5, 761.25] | -0.60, 1.34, 1.25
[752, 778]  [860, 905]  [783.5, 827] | -1.99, 1.26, 0.95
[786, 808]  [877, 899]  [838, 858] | 3.33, 1.19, 1.06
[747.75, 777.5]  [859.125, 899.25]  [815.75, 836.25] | -2.22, 1.26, 0.923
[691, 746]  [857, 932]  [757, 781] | -0.12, 1.32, 1.05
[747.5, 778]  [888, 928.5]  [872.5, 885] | 3.43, 1.26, 1.2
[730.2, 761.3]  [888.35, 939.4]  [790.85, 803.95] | 0.70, 1.29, 1.19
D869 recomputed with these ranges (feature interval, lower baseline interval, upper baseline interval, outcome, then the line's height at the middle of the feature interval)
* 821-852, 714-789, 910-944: 4.3 keV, 1.24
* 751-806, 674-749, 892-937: 2.3 keV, 1.28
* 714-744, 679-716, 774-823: -0.1 keV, 1.3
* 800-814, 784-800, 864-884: -0.9 keV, 1.12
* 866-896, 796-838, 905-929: 7.4 keV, 1.23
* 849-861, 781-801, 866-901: 1.6 keV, 1.03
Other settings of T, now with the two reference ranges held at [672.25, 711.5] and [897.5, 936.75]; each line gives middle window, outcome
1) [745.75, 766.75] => 0.018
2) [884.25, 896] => 0.100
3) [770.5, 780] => 0.054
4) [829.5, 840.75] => 0.139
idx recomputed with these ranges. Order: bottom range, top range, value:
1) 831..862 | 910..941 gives 1.27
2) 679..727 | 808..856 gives 0.83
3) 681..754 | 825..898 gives 0.73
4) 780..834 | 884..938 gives 0.99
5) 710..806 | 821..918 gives 0.81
